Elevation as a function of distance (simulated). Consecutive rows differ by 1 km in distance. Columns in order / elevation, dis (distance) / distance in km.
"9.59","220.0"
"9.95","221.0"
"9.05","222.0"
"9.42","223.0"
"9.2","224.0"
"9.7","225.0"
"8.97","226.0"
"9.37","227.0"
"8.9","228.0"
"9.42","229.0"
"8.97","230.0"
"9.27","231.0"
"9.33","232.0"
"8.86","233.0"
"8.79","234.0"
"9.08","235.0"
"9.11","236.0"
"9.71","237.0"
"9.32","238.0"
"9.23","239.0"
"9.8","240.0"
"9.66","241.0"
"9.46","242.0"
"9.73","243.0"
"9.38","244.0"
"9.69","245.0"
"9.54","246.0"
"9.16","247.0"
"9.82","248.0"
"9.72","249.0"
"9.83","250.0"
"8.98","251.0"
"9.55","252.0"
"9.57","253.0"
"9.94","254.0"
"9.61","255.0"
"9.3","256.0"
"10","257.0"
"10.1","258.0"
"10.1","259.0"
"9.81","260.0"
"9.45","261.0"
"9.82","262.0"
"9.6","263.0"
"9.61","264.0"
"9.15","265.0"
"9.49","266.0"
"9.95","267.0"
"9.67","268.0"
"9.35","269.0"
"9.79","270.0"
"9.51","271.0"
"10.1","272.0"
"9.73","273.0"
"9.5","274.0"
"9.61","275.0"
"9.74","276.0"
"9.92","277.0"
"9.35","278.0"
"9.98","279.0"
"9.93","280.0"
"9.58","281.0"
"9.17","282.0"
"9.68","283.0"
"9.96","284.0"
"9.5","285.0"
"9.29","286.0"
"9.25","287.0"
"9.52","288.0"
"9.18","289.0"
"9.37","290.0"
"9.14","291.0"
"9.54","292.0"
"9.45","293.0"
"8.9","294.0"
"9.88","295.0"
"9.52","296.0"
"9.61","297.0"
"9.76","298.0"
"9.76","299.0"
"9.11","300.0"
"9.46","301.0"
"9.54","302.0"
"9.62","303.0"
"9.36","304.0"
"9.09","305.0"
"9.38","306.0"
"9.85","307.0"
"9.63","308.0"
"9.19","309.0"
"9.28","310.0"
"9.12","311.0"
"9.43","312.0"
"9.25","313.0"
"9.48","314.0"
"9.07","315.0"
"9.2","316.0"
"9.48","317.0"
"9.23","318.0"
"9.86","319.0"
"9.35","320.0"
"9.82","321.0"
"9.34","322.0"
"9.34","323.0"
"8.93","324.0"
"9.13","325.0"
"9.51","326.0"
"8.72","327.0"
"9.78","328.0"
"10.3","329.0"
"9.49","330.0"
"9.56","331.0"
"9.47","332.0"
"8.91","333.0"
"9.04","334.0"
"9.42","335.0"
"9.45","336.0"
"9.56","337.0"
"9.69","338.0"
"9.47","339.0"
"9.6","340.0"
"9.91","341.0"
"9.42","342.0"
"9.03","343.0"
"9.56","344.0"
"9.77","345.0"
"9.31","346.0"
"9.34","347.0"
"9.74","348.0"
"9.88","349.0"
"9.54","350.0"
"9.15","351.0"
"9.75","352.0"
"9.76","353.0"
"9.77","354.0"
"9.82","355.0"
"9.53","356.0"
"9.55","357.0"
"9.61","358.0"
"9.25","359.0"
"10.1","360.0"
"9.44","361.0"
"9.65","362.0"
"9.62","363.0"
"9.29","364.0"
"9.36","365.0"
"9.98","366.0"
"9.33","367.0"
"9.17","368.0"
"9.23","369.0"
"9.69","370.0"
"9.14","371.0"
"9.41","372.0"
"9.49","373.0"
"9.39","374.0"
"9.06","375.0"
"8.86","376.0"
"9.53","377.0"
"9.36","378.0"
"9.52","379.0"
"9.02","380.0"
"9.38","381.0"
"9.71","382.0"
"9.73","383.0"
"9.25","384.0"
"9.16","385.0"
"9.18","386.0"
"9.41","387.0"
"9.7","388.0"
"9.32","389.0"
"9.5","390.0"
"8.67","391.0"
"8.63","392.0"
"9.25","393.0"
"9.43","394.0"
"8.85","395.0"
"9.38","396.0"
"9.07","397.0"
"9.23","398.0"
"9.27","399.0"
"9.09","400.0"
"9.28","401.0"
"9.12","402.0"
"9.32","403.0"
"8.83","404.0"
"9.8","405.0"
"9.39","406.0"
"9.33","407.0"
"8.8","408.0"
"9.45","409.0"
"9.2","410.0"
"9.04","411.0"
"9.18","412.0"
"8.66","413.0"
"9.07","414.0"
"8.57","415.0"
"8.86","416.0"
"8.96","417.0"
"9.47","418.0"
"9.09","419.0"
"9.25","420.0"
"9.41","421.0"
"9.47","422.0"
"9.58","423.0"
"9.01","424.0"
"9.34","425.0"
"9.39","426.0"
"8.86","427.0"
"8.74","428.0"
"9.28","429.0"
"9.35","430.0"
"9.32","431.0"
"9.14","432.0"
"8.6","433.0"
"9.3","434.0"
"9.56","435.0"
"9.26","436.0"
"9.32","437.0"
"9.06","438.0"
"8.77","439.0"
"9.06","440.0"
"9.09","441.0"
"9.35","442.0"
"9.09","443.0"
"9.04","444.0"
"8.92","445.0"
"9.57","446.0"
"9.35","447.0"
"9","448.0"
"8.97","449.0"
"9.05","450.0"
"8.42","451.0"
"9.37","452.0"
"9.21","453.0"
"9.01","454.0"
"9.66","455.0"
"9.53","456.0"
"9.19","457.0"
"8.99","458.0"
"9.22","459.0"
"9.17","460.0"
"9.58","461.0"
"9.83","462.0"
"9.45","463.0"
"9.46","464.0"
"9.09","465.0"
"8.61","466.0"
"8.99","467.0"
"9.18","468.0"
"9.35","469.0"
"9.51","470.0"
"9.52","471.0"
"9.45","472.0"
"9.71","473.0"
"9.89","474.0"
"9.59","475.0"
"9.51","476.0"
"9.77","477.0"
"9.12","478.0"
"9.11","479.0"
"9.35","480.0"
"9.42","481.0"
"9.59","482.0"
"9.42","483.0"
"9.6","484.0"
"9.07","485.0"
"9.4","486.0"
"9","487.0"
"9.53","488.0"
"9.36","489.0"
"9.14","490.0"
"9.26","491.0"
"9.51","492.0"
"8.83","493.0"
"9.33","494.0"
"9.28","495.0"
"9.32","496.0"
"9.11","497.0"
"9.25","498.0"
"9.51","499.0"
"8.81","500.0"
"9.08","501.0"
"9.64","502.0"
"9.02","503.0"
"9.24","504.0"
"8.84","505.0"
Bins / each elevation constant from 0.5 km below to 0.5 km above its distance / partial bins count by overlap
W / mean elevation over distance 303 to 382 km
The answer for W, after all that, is 9.45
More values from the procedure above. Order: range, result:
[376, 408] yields 9.27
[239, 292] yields 9.6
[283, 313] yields 9.44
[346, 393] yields 9.43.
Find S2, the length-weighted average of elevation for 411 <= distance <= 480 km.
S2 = 9.22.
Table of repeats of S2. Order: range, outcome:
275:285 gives 9.69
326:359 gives 9.52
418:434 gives 9.2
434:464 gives 9.22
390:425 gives 9.16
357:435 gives 9.27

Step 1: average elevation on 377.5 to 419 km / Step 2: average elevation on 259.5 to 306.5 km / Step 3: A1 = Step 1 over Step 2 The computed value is 1.0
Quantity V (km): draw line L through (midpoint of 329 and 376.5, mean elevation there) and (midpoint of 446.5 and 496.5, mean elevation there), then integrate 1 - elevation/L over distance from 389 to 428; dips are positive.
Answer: 1.0 km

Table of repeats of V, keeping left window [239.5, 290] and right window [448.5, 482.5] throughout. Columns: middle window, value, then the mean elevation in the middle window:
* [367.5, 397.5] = 0.5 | 9.28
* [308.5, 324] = 0.3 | 9.35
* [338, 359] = -0.2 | 9.57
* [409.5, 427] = 0.5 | 9.14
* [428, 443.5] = 0.3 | 9.16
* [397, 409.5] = 0.2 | 9.24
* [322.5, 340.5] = 0.2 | 9.41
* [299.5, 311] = 0.2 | 9.4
